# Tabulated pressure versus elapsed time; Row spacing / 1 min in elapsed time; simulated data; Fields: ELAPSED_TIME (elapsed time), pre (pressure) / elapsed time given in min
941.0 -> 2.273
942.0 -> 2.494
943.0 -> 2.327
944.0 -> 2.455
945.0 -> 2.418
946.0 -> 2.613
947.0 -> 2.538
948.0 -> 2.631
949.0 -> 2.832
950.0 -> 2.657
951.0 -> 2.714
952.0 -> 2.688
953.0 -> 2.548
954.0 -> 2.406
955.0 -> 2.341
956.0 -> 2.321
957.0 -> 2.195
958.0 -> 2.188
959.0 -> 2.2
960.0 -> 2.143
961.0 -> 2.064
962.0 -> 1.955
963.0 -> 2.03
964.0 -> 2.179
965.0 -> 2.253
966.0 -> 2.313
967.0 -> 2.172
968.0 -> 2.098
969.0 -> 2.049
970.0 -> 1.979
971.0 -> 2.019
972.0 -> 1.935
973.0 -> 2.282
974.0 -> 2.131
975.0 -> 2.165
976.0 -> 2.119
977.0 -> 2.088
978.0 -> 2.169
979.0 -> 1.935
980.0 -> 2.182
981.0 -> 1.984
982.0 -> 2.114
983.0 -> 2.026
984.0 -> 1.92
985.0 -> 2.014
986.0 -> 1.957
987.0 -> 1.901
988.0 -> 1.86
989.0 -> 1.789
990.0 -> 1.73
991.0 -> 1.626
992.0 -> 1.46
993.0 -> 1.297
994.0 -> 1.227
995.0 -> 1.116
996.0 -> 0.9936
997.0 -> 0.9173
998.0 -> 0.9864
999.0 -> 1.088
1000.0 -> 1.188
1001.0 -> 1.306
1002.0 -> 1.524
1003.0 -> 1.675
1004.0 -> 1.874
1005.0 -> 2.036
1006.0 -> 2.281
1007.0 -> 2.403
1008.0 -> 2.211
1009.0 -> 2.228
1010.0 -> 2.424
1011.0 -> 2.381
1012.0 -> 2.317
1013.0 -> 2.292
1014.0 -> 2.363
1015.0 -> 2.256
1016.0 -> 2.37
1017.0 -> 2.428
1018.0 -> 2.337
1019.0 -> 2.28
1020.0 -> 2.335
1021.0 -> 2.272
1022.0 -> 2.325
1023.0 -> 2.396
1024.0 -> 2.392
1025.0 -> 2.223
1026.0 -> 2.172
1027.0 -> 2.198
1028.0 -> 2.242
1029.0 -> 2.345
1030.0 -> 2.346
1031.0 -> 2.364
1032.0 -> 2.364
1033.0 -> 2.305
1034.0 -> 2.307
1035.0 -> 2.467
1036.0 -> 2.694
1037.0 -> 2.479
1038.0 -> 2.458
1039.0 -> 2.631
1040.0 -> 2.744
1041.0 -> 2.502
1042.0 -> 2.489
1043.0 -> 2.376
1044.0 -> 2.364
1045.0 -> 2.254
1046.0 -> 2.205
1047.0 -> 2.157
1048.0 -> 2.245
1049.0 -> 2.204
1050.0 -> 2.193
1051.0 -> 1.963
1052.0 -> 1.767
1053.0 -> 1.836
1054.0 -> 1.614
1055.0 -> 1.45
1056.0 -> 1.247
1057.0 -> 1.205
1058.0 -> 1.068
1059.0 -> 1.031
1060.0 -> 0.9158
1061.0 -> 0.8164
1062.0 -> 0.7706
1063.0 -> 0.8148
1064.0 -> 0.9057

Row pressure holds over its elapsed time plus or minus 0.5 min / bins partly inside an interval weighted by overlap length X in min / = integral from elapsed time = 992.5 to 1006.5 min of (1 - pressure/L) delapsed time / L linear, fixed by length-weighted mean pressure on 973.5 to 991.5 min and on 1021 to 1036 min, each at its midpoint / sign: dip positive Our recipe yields 4.8 min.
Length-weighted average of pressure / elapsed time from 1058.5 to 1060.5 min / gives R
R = 0.973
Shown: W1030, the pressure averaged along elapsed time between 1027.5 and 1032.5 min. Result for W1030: 2.33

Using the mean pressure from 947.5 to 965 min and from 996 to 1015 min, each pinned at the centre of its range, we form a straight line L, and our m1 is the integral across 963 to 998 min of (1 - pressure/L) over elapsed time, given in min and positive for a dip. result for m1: 4.1 min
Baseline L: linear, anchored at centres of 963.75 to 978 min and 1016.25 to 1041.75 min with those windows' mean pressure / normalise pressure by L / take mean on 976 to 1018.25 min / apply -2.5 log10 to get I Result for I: 0.202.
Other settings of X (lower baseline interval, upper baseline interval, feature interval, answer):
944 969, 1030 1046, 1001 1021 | 1.8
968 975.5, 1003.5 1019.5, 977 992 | 1.5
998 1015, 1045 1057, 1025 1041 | -4.1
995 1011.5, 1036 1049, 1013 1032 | -2.5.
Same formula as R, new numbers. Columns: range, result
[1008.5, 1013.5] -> 2.33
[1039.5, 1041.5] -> 2.62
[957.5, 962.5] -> 2.11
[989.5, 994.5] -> 1.47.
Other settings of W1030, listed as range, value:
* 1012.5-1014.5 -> 2.33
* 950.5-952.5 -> 2.7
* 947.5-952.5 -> 2.7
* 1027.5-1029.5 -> 2.29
